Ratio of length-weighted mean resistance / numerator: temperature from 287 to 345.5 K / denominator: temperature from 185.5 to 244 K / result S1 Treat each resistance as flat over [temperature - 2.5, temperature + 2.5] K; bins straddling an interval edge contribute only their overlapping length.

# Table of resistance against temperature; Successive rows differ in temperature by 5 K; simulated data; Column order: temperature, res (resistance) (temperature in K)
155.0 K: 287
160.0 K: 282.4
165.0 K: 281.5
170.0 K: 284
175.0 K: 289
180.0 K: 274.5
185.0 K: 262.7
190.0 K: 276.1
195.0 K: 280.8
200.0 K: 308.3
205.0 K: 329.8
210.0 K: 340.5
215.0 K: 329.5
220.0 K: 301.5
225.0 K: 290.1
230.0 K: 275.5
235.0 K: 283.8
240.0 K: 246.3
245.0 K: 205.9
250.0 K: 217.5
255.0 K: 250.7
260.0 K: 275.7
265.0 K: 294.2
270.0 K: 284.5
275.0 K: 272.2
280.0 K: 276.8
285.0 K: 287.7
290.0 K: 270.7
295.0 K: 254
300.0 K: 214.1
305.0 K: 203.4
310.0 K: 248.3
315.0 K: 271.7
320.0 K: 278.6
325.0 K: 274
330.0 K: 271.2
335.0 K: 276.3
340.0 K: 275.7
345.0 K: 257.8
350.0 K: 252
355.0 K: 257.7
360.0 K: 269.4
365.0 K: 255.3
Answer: 0.88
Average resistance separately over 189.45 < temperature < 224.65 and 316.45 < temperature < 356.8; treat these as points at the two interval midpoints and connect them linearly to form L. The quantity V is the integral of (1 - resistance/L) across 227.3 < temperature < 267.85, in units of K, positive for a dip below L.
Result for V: 5.5 K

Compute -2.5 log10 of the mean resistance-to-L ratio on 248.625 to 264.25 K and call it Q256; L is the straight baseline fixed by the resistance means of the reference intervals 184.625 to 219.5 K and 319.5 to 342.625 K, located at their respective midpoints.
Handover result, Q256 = 0.15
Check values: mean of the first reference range 306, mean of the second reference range 275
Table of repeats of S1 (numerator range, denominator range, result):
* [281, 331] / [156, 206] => 0.90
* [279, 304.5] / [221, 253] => 1.00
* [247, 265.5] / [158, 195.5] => 0.91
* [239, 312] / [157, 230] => 0.86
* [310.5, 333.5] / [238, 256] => 1.19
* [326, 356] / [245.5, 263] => 1.09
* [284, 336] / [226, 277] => 0.99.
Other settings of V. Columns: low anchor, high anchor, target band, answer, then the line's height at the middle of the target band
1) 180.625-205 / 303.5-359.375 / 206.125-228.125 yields -2.6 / 282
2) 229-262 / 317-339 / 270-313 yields 1.3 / 264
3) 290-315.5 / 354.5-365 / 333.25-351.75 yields -0.7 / 255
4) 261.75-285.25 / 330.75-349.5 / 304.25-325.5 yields 1.2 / 274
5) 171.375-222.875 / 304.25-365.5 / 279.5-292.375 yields -0.1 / 276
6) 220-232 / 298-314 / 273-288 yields -2.0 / 246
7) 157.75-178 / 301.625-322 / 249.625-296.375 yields -2.4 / 258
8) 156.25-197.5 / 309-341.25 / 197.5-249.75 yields -2.1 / 277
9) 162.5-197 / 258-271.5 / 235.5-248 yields 2.1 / 283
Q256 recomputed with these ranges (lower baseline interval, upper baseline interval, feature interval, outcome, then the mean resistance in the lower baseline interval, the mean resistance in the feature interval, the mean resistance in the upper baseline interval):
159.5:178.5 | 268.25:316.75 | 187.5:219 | -0.13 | 284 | 310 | 258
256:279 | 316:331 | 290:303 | 0.16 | 279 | 240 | 275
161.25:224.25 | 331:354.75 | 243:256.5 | 0.26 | 296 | 223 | 265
